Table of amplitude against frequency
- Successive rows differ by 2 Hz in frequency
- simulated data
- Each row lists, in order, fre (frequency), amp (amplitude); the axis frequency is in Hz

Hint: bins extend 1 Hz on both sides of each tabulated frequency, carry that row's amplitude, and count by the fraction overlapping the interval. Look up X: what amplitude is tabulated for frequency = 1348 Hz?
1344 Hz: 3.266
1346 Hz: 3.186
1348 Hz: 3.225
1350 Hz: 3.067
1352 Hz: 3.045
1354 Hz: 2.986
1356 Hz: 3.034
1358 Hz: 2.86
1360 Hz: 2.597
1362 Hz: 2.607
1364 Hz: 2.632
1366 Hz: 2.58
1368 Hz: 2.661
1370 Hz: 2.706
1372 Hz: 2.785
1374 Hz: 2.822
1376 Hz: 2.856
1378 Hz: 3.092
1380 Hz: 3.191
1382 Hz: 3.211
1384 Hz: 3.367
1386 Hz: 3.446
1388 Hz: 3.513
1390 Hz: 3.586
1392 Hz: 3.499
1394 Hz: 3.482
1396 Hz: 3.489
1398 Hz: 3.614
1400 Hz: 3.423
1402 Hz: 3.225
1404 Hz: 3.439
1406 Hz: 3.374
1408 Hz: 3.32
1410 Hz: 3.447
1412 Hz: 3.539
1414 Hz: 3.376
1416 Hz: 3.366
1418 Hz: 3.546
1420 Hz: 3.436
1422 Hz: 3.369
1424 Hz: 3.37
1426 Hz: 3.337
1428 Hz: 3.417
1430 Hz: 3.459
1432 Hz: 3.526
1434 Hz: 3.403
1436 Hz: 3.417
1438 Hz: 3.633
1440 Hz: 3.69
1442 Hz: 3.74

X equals 3.225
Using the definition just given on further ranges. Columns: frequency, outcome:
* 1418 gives 3.546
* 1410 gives 3.447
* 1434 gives 3.403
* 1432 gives 3.526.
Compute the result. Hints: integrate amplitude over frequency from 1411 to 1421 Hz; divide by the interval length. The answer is 3.45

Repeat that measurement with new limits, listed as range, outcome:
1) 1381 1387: 3.34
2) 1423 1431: 3.4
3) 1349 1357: 3.03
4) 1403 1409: 3.38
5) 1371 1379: 2.89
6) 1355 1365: 2.75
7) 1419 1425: 3.39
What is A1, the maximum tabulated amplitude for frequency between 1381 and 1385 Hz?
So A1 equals 3.367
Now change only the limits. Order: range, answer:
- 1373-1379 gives 3.092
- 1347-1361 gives 3.225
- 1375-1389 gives 3.513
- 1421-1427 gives 3.37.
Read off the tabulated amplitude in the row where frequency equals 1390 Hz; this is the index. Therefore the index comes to 3.586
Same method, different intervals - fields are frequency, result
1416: 3.366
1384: 3.367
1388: 3.513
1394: 3.482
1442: 3.74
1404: 3.439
